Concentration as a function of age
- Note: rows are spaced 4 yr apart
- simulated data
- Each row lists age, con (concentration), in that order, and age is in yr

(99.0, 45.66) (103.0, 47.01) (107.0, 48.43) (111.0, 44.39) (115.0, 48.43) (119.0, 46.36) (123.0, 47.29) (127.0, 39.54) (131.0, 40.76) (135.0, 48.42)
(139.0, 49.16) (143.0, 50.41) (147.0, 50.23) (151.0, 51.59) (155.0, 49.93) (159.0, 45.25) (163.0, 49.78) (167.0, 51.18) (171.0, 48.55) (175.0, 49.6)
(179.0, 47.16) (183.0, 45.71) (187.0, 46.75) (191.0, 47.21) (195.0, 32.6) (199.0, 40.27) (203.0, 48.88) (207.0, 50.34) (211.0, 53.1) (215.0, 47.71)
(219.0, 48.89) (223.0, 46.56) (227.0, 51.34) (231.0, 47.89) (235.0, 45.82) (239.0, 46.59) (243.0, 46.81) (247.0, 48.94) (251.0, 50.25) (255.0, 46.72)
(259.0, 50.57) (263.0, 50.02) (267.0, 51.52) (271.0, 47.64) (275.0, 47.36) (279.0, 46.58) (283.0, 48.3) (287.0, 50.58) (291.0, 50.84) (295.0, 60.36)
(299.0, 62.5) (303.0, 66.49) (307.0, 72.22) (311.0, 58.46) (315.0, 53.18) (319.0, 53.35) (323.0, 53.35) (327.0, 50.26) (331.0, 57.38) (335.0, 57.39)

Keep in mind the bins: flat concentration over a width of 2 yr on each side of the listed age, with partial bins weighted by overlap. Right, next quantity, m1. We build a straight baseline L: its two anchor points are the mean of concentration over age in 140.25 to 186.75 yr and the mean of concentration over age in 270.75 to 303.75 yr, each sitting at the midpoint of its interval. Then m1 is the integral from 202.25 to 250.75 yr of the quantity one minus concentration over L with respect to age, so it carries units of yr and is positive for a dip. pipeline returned 2.4 yr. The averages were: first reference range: 49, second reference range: 53.2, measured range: 48.6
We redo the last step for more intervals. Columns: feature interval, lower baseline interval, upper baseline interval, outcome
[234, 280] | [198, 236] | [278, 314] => 4.0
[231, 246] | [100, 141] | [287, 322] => 2.1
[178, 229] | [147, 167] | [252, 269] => 3.0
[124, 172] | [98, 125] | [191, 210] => -2.3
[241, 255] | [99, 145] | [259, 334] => 1.0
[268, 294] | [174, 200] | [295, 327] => 3.1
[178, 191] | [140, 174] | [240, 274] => 0.7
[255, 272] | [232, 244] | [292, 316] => 0.9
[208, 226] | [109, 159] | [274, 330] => 0.7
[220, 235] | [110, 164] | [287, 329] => 1.3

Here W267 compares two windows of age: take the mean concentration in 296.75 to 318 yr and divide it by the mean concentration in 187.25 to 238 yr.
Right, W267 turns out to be 1.33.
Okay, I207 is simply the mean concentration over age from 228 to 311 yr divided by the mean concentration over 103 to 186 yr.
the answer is 1.09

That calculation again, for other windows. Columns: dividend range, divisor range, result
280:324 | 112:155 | 1.21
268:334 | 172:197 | 1.22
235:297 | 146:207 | 1.05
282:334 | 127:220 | 1.20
